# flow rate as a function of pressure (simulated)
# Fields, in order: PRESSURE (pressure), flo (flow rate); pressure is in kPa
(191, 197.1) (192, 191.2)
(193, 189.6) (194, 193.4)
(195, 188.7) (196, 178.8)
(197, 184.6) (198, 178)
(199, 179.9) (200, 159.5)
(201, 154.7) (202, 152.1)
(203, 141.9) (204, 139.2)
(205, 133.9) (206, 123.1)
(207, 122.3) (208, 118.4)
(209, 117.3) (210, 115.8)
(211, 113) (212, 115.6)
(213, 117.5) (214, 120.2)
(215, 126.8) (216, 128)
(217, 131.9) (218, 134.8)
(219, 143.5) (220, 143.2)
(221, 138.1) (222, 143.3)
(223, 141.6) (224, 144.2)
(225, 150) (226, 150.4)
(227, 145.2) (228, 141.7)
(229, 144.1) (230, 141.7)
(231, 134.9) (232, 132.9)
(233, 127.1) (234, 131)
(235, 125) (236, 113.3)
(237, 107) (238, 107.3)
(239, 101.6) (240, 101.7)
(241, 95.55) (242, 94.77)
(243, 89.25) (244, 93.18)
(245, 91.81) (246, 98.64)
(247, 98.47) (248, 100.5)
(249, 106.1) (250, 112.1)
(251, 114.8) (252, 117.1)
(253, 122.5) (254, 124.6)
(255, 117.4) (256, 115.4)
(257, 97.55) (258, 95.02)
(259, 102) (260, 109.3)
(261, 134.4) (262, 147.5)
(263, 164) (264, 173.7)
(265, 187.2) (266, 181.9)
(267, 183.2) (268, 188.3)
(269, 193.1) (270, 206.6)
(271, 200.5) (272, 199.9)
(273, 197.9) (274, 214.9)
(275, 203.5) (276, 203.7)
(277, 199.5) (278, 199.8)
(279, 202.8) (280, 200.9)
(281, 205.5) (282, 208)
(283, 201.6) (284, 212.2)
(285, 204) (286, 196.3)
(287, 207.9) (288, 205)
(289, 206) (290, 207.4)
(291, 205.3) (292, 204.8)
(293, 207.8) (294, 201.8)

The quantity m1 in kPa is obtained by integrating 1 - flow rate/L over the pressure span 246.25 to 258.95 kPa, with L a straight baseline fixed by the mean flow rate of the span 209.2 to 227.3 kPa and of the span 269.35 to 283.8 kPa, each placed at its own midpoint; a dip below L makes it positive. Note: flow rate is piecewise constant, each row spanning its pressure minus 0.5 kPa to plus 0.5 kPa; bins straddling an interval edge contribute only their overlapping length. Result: 4.7 kPa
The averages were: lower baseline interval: 133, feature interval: 110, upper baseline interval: 203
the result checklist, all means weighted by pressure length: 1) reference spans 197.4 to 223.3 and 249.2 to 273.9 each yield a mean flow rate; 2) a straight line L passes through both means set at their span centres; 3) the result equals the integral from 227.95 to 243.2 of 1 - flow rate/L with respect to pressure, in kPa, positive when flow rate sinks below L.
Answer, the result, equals 2.6 kPa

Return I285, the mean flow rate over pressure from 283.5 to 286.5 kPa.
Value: 204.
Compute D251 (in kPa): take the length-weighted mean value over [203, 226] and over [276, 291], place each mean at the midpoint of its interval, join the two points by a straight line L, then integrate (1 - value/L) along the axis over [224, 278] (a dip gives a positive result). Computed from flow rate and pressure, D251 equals 9.99 kPa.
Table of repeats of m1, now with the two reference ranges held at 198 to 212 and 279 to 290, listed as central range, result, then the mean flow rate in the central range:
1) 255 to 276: 2.77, 165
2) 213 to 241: 4.41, 131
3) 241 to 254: 5.22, 104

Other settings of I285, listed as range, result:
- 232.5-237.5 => 121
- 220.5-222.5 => 141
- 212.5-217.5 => 125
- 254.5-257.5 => 110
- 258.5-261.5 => 115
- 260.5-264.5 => 155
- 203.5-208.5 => 127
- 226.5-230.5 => 143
